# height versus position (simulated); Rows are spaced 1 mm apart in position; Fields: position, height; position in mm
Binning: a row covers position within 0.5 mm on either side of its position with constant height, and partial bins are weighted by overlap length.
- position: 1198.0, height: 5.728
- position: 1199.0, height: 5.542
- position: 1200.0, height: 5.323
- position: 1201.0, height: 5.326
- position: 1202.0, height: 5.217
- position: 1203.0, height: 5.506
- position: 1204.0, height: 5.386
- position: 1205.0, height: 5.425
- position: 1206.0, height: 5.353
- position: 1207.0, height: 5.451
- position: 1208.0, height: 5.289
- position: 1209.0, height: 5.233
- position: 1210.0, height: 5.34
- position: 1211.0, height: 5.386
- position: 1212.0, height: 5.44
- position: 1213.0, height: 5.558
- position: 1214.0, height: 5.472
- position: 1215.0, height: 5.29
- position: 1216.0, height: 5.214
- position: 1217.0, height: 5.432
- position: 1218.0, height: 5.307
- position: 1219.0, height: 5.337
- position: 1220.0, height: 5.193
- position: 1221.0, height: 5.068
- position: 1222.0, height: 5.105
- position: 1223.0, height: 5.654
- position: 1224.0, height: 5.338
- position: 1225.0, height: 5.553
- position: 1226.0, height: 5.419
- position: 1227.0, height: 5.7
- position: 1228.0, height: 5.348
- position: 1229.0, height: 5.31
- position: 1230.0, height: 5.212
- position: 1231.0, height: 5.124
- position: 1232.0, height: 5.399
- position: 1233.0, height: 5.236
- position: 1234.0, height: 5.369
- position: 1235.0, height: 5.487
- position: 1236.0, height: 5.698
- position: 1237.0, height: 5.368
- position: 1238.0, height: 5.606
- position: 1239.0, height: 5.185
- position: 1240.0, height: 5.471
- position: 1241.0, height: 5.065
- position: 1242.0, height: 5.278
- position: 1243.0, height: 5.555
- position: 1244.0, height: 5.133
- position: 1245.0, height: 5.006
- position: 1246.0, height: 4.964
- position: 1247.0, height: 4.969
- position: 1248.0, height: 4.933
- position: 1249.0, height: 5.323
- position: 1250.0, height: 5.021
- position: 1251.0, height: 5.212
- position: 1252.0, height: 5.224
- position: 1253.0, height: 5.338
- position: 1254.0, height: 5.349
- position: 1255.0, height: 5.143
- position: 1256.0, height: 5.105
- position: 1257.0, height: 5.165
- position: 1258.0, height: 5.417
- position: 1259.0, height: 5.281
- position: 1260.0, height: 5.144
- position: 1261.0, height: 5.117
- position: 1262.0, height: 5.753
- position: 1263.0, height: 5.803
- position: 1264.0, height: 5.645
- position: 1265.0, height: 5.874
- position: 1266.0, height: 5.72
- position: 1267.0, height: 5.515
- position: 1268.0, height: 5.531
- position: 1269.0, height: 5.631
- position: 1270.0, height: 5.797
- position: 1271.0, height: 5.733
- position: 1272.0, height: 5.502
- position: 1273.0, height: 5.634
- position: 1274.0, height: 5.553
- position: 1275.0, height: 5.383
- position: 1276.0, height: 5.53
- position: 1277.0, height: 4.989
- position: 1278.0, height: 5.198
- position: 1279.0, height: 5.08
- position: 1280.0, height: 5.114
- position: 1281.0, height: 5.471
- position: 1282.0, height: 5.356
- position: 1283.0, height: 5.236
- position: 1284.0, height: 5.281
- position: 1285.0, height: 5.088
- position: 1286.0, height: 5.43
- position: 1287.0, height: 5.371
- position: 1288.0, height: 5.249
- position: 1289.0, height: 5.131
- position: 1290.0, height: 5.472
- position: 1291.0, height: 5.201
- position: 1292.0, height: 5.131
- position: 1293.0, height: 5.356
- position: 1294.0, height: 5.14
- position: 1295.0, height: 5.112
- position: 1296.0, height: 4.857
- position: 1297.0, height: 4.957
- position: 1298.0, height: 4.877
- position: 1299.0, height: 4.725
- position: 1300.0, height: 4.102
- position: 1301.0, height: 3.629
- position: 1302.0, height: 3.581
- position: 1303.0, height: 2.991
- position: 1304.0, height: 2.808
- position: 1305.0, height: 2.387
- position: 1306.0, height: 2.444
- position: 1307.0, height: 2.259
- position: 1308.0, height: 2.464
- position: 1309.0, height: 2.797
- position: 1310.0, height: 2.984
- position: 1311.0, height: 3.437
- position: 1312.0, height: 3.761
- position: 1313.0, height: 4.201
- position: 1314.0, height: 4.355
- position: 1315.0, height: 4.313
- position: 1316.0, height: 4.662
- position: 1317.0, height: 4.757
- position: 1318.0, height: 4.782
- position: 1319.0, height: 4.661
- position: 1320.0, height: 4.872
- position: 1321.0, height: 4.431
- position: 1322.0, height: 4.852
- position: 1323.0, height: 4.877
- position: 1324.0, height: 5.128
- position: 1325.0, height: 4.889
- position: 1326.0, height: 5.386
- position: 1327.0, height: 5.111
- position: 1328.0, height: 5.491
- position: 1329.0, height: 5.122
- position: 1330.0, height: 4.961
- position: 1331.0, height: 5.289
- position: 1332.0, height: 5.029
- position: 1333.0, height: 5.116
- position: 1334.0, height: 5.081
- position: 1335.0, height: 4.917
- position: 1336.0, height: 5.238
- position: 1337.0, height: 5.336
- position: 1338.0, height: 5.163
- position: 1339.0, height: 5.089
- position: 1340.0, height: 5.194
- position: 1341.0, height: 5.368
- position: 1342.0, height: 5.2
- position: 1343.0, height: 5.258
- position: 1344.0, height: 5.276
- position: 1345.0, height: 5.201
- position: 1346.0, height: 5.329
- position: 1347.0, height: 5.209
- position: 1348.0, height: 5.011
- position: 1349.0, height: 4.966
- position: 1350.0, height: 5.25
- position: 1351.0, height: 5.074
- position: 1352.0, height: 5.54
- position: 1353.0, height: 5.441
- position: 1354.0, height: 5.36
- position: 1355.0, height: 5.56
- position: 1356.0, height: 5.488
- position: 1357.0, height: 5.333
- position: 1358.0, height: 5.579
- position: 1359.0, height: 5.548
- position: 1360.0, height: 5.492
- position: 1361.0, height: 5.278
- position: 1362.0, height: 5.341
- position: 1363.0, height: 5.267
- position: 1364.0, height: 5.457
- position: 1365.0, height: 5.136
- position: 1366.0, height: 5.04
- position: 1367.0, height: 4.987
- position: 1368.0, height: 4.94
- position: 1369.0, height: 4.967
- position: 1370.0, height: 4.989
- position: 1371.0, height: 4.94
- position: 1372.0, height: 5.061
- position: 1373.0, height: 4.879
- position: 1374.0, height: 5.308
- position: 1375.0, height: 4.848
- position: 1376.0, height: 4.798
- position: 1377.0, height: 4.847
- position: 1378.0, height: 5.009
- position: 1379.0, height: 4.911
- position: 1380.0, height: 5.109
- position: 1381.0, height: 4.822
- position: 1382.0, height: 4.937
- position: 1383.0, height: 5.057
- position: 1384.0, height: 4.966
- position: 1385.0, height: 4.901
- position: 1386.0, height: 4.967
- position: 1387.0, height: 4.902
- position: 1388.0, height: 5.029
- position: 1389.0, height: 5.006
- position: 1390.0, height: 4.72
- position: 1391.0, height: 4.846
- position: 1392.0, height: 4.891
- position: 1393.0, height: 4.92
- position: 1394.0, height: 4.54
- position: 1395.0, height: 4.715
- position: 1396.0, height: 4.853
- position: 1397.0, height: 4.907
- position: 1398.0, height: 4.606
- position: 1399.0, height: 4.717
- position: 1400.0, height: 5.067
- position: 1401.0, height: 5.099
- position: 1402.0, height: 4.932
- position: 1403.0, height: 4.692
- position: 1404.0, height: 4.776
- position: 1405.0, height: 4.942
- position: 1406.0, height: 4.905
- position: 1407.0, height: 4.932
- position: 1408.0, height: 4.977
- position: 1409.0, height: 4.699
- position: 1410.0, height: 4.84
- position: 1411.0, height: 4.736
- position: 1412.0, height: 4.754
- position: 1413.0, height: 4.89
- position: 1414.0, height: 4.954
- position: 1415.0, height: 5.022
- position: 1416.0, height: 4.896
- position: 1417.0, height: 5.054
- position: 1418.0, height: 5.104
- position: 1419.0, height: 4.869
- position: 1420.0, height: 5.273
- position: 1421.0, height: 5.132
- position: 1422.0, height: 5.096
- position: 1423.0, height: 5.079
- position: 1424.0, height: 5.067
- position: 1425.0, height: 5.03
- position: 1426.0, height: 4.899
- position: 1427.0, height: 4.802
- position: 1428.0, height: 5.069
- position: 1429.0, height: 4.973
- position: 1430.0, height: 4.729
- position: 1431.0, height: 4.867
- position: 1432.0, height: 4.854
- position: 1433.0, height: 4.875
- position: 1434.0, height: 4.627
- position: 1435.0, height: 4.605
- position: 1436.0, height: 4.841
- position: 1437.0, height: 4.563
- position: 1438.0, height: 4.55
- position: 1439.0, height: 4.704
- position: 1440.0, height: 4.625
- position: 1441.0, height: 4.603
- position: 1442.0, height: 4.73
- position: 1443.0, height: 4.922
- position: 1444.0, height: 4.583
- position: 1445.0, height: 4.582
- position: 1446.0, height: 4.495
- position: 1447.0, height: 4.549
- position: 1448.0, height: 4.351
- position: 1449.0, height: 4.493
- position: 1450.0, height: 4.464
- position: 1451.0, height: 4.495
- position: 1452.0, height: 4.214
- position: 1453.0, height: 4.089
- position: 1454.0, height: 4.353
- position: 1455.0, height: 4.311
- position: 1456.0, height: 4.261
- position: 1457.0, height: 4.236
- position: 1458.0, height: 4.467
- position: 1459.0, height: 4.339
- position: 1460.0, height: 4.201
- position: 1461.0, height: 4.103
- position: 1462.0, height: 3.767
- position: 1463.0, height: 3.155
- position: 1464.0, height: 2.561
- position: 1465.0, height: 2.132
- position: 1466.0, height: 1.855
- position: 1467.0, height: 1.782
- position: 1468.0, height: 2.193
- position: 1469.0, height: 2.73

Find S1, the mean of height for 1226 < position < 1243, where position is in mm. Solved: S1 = 5.37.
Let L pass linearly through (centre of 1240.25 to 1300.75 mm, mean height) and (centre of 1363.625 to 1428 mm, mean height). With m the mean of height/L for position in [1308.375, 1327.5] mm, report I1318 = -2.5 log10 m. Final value 0.16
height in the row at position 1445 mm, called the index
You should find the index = 4.582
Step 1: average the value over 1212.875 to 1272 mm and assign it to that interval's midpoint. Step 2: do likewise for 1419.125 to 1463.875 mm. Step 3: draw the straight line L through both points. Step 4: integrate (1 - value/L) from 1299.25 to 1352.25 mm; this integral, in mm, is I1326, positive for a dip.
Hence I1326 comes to 5.1 mm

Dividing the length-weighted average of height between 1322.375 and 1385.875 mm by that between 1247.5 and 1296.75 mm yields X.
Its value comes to 0.97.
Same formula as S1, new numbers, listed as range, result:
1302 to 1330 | 4.09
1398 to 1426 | 4.94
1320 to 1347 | 5.12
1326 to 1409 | 5.08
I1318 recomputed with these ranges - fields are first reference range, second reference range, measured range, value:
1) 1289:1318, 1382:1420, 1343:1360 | -0.19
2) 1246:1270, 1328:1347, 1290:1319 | 0.29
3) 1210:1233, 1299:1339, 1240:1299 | -0.10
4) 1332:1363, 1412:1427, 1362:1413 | 0.04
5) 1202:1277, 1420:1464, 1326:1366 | -0.07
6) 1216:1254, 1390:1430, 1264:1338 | 0.08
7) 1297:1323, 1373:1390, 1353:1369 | -0.15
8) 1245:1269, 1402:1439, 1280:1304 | 0.08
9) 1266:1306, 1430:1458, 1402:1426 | -0.07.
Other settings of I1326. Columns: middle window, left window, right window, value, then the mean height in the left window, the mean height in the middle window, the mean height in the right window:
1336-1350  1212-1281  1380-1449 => -0.4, 5.36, 5.2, 4.85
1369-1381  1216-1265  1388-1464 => -0.3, 5.31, 4.97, 4.69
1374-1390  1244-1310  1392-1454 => -0.4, 4.92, 4.95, 4.79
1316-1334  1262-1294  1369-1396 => 0.7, 5.42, 4.98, 4.92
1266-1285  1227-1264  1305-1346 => -1.5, 5.29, 5.42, 4.6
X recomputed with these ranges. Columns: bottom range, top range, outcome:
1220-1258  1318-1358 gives 0.98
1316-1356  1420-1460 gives 0.91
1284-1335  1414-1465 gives 1.02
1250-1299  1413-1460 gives 0.88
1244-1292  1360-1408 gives 0.93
